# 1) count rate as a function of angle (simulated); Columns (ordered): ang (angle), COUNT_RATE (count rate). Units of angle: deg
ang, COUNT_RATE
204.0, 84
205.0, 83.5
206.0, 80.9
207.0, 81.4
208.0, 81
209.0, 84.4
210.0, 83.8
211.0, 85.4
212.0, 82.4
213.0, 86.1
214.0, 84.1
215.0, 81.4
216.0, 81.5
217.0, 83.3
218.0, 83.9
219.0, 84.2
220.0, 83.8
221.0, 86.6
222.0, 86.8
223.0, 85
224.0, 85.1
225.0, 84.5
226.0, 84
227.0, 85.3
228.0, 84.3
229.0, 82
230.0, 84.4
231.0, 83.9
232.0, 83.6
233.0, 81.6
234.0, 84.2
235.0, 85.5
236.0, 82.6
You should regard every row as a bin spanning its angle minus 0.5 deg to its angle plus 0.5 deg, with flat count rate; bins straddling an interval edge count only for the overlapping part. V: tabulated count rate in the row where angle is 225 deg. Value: 84.5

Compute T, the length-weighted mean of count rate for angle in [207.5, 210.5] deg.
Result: 83.1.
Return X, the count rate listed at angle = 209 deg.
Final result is 84.4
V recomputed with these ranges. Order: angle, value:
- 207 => 81.4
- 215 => 81.4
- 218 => 83.9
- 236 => 82.6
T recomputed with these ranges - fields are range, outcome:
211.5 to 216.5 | 83.1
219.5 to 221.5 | 85.2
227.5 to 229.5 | 83.2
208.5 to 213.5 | 84.4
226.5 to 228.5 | 84.8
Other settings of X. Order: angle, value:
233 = 81.6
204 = 84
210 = 83.8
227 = 85.3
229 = 82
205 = 83.5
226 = 84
